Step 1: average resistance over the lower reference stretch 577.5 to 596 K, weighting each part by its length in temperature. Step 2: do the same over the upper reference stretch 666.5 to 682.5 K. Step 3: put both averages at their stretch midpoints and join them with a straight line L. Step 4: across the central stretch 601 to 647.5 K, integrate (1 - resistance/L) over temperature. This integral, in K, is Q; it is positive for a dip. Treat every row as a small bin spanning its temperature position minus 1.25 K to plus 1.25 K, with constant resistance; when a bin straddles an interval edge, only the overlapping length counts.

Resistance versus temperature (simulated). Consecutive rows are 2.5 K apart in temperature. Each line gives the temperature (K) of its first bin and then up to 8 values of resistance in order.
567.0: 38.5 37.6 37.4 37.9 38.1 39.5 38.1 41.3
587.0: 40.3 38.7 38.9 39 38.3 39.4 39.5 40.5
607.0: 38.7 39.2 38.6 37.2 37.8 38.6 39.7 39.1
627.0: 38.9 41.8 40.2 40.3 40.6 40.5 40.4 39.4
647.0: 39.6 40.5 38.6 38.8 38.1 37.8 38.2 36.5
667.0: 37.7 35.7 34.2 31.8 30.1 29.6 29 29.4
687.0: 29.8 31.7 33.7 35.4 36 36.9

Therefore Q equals -4.0 K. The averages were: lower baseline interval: 39.3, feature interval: 39.5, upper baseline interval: 32.5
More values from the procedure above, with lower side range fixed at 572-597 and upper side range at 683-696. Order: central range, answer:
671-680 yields 0.4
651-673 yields -2.3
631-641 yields -1.4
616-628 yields -0.8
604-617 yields -0.5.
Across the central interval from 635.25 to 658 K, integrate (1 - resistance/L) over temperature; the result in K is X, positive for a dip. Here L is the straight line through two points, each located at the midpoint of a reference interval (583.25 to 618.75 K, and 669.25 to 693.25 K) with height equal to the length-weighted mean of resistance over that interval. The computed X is -3.3 K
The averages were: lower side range 39.1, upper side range 31.3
